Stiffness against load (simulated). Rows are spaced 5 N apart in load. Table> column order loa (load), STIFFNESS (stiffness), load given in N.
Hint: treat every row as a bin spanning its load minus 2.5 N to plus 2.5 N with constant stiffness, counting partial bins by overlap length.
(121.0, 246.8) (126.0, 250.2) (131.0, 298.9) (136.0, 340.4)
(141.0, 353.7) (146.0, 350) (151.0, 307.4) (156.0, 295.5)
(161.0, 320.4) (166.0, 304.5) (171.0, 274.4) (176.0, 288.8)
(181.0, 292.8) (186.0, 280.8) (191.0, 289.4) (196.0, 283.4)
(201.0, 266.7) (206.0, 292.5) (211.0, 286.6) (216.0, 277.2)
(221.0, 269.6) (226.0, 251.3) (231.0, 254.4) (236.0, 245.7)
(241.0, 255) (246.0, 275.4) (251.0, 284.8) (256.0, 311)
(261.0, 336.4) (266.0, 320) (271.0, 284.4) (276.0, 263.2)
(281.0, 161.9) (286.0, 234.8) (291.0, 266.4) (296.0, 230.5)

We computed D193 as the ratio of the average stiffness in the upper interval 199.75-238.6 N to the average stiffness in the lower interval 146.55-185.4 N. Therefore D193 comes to 0.9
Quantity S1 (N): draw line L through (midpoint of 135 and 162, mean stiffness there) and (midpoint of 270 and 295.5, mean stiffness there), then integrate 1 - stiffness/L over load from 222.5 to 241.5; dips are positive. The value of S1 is 1.4 N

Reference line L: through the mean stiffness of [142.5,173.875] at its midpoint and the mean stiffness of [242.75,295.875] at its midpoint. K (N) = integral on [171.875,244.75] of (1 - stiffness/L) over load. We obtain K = 4.7 N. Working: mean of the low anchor 310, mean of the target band 274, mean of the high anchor 272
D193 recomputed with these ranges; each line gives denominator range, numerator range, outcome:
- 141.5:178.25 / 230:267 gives 0.92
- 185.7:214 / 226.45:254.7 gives 0.93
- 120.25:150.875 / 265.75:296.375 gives 0.80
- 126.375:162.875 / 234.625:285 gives 0.86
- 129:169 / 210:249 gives 0.82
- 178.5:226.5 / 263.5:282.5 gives 0.94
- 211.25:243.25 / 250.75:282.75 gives 1.08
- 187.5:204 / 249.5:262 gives 1.11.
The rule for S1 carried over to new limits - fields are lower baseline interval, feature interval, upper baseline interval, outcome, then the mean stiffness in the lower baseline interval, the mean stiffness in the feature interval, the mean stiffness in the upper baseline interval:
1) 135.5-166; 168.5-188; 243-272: 2.1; 325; 284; 302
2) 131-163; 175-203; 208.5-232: 0.9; 326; 284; 269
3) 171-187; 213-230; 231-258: 0.7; 286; 266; 272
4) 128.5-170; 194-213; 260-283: 1.0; 320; 282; 271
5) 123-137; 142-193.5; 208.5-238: -4.1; 290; 302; 264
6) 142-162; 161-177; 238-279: 1.1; 321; 294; 289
